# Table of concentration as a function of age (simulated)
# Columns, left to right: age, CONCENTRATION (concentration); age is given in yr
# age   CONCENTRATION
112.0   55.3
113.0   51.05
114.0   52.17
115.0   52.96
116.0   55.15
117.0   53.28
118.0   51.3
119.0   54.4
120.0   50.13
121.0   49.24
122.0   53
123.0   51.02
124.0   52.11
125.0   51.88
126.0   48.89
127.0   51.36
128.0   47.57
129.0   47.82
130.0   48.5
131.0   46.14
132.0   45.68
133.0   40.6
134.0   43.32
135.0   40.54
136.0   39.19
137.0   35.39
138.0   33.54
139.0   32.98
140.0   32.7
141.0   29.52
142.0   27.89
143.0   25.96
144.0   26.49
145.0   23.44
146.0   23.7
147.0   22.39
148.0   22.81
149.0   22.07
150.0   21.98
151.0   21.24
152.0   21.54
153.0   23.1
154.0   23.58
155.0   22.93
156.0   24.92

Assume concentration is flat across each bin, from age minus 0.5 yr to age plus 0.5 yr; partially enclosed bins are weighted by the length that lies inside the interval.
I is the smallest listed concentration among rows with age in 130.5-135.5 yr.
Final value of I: 40.54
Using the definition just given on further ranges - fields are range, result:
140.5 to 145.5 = 23.44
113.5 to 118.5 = 51.3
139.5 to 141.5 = 29.52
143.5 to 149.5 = 22.07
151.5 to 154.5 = 21.54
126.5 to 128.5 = 47.57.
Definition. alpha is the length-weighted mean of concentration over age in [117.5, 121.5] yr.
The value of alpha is 51.3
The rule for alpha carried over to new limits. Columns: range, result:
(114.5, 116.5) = 54.1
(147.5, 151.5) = 22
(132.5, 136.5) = 40.9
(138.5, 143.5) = 29.8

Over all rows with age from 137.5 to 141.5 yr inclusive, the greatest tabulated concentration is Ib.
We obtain 33.54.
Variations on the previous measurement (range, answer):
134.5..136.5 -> 40.54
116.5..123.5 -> 54.4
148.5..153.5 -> 23.1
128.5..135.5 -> 48.5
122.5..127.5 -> 52.11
